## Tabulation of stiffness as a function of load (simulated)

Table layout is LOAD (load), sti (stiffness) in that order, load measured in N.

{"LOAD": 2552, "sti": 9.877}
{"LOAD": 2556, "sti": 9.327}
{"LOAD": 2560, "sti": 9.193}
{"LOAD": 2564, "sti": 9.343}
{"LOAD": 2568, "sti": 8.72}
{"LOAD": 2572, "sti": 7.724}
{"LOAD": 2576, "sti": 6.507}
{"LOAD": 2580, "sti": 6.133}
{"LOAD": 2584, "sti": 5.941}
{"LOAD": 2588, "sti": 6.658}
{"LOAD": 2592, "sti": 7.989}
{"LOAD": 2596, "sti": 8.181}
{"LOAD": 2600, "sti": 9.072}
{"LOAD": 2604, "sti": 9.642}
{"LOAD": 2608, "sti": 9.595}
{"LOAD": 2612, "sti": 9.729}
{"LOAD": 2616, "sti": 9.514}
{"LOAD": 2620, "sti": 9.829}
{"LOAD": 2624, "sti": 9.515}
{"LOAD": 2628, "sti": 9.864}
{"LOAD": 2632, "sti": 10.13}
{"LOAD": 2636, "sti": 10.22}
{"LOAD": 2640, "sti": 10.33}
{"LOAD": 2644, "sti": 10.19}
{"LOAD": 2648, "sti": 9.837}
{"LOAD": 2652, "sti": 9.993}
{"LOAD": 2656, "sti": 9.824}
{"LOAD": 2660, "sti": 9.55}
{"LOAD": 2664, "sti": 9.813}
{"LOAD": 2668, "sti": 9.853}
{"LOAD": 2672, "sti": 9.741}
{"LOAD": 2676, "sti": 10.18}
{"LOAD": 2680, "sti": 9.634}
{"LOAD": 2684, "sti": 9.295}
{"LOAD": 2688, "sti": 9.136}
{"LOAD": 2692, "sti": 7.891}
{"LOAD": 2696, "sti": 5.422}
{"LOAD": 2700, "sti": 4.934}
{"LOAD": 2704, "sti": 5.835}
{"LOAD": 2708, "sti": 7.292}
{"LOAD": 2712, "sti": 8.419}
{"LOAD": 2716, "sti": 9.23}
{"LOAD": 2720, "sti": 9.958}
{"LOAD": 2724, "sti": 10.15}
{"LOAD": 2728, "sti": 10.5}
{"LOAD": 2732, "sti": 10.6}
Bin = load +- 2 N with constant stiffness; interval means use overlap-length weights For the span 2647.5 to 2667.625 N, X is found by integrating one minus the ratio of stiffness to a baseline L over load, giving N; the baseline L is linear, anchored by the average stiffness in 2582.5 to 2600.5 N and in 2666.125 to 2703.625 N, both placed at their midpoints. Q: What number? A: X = -4.3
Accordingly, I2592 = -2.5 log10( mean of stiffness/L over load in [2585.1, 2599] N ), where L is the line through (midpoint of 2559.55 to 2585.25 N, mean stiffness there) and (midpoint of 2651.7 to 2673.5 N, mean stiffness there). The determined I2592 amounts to 0.07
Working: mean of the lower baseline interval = 7.61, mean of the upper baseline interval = 9.78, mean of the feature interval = 7.61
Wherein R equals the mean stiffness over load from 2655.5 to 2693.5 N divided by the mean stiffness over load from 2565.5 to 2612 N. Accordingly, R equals 1.20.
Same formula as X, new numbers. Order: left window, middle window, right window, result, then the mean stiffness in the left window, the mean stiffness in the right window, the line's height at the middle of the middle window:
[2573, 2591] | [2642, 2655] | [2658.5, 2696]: -2.45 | 6.48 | 9.24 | 8.41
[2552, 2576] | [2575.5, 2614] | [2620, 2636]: 5.46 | 8.75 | 9.88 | 9.29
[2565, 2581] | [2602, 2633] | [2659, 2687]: -4.57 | 7.47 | 9.71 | 8.47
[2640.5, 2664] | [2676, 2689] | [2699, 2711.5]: -2.62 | 9.9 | 6.4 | 7.9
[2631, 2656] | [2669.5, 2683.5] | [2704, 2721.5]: -0.80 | 10.1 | 8.36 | 9.27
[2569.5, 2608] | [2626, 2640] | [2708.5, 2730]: -3.09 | 7.66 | 9.49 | 8.28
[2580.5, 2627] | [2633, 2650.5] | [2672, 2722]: -3.50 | 8.64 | 8.17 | 8.45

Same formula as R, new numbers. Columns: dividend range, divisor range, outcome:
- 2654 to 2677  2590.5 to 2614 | 1.08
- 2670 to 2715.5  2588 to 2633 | 0.87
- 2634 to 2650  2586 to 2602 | 1.27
